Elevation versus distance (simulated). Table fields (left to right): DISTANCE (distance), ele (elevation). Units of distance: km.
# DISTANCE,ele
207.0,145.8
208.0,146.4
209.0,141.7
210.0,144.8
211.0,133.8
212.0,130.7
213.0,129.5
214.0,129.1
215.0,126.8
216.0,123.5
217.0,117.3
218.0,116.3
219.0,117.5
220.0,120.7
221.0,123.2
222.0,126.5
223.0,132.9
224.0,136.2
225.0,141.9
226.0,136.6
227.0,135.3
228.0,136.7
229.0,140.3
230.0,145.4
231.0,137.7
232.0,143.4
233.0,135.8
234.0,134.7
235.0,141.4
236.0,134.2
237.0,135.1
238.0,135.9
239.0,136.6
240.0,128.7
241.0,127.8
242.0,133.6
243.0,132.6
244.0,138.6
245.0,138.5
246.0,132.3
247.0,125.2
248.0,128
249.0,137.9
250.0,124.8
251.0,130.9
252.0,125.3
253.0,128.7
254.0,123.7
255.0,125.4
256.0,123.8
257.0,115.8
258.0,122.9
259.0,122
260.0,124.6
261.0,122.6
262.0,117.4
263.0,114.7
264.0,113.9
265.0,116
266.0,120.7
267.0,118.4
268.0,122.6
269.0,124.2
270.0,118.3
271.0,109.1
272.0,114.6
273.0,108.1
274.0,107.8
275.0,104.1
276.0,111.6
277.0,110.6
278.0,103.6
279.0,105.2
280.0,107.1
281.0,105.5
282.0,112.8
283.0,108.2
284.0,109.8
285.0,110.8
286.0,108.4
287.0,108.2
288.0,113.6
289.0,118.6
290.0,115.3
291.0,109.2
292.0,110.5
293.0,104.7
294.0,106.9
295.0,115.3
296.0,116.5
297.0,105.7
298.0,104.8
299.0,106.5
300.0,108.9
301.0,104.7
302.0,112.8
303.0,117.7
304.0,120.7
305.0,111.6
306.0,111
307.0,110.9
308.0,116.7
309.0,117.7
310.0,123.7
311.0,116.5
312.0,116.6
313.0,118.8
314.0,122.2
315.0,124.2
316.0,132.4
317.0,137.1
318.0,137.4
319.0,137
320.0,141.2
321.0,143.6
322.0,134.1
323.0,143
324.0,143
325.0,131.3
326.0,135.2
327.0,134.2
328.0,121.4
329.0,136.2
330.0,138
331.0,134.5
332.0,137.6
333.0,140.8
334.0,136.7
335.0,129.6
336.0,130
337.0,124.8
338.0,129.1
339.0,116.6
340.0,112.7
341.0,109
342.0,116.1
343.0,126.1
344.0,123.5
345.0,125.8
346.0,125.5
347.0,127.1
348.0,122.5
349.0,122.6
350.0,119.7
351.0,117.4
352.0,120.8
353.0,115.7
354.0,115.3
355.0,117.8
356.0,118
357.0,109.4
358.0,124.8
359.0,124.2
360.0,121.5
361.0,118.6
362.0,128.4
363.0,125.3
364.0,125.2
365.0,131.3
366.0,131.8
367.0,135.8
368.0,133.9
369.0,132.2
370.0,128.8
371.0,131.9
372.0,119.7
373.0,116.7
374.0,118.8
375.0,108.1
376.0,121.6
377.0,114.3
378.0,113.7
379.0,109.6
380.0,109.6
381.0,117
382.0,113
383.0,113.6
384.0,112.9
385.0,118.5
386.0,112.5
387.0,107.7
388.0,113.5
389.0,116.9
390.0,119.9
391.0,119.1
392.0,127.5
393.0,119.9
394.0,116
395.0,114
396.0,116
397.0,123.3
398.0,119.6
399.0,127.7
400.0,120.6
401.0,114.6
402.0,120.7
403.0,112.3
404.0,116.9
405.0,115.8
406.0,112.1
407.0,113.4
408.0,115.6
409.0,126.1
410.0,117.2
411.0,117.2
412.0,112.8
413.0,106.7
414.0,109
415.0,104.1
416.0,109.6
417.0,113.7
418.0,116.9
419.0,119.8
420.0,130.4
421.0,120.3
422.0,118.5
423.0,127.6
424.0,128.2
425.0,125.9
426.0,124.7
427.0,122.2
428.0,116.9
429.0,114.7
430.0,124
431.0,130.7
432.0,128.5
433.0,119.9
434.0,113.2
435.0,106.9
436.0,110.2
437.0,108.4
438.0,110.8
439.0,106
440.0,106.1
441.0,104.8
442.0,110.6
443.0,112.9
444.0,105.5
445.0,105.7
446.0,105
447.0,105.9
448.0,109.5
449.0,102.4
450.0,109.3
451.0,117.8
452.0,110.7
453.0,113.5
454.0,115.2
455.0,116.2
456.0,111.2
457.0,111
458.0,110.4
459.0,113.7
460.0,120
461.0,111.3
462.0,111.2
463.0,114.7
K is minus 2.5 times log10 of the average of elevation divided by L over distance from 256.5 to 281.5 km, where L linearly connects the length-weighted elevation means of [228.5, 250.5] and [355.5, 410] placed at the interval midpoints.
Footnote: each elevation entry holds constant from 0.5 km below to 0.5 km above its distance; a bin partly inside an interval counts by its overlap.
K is 0.153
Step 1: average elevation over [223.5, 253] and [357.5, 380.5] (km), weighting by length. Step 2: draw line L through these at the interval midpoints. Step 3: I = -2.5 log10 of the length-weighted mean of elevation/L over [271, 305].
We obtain 0.183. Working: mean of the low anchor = 135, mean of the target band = 110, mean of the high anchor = 123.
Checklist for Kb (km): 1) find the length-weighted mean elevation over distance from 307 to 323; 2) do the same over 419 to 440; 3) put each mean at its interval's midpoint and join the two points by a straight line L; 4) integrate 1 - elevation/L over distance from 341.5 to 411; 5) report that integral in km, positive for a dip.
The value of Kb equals 1.9 km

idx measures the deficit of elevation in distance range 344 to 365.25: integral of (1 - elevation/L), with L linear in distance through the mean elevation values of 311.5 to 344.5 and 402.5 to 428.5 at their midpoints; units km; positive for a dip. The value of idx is 0.77 km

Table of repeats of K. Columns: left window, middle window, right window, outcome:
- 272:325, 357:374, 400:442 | -0.09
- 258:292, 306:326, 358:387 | -0.11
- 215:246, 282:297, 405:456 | 0.15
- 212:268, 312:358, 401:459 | -0.05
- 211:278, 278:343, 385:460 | 0.01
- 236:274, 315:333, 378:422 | -0.13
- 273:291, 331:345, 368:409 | -0.11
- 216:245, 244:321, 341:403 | 0.09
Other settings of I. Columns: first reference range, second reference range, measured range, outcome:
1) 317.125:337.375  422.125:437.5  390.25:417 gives 0.07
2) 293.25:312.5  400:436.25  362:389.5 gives -0.04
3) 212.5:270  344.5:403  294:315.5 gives 0.09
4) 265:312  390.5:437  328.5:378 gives -0.08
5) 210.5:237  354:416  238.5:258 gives 0.01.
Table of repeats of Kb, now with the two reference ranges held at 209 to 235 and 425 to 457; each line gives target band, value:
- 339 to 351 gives 0.08 km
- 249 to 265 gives 0.80 km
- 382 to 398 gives 0.11 km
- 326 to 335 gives -0.87 km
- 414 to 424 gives -0.26 km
